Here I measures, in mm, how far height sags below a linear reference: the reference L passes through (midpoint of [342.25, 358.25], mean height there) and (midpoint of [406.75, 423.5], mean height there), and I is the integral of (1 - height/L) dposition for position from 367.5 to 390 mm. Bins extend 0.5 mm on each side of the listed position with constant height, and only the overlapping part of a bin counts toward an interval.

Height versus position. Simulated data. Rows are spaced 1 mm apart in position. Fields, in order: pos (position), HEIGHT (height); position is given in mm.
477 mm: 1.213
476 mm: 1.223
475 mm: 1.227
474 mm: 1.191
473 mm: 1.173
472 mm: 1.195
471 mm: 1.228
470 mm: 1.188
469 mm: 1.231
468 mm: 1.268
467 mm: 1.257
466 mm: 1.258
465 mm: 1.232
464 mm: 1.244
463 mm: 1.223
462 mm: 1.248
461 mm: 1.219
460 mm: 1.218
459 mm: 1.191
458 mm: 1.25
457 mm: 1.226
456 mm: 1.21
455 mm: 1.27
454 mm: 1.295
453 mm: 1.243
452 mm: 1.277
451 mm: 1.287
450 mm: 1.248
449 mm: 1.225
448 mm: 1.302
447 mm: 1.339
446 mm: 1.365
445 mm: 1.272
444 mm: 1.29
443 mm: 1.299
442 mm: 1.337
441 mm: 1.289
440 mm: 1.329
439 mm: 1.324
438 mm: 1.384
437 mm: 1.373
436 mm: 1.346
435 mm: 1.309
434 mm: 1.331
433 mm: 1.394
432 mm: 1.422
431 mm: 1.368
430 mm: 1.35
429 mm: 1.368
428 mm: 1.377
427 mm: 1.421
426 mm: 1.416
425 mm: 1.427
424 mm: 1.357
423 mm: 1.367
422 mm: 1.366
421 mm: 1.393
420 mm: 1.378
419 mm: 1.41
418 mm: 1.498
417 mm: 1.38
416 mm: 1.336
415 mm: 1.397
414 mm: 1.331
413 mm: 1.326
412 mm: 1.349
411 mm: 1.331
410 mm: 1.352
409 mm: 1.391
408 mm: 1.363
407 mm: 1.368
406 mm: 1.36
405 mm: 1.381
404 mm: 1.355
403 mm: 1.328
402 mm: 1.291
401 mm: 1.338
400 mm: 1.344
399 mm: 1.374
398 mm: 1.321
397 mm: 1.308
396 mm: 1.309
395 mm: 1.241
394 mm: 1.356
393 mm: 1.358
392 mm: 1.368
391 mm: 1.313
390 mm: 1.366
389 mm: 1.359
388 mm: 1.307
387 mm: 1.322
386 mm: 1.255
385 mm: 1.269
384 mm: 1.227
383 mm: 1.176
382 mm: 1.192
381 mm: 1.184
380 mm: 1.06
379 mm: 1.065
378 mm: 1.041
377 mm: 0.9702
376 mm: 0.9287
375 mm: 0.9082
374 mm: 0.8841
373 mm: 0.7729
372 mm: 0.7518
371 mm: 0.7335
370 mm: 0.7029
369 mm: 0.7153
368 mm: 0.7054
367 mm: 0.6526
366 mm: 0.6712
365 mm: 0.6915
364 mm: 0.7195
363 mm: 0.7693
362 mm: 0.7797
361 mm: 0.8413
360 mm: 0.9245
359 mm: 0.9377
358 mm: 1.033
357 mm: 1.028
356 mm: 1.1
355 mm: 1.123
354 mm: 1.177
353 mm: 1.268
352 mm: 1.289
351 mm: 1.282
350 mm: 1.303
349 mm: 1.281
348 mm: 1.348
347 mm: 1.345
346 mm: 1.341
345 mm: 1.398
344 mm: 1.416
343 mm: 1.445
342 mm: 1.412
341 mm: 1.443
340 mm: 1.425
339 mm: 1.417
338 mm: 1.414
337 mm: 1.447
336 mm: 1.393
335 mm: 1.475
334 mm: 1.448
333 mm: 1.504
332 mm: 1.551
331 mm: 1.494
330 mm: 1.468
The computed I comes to 4.9 mm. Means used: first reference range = 1.27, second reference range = 1.37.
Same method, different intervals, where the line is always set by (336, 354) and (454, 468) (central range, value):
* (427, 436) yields -0.7 mm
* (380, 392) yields 0.5 mm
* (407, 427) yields -1.4 mm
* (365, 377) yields 5.1 mm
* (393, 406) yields -0.3 mm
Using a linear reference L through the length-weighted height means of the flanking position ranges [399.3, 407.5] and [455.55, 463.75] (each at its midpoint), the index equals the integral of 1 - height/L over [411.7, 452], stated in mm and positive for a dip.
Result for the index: -2.1 mm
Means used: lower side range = 1.35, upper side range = 1.22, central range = 1.35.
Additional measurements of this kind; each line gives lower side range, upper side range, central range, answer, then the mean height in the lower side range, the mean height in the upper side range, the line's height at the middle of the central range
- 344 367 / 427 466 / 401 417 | -1.9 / 1.07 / 1.3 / 1.21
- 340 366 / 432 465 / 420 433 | -1.4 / 1.14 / 1.29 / 1.25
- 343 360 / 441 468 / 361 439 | 2.0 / 1.23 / 1.26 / 1.24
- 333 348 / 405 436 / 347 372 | 7.9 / 1.42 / 1.37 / 1.41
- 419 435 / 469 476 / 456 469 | 0.1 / 1.38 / 1.2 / 1.24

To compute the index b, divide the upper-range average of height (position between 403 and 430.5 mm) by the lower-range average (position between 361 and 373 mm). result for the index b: 1.90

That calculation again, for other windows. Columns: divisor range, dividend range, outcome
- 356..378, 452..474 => 1.49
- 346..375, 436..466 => 1.32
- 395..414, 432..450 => 0.99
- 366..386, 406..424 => 1.45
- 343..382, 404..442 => 1.35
